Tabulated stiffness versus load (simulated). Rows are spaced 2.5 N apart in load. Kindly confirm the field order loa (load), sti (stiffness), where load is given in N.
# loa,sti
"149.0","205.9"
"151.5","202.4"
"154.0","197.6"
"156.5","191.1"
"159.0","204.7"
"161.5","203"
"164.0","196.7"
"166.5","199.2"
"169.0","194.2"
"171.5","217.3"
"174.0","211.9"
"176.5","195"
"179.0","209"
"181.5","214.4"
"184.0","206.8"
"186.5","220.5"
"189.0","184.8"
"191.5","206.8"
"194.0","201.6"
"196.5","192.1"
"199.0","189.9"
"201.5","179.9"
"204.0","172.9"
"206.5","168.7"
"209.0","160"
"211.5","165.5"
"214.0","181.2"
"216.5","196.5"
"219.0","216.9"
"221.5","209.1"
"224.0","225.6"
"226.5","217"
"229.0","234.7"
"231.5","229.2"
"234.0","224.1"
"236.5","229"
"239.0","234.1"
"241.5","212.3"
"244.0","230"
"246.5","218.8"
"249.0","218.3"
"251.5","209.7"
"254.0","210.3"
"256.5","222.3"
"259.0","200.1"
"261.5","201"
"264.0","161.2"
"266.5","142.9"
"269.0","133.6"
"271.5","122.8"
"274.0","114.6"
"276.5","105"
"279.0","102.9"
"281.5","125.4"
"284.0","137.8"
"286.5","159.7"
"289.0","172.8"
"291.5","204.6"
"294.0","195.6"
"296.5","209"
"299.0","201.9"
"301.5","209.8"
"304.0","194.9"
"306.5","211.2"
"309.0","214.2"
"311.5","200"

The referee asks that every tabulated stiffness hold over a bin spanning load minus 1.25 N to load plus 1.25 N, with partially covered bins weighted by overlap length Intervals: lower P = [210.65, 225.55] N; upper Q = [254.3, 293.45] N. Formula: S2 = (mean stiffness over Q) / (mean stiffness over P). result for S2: 0.8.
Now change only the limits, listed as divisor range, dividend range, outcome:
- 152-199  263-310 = 0.81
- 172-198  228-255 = 1.09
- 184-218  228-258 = 1.19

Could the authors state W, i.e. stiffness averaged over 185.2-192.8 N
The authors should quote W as 204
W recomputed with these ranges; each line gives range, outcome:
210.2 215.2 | 173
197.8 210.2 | 174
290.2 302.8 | 204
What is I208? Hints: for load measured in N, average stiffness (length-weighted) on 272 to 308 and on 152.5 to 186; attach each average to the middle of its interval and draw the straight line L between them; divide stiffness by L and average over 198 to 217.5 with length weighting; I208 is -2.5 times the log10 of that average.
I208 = 0.09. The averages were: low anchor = 204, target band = 176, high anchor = 167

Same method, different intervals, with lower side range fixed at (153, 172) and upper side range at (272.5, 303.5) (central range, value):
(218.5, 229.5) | -0.21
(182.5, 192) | -0.07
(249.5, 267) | -0.15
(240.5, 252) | -0.24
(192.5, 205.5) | 0.01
